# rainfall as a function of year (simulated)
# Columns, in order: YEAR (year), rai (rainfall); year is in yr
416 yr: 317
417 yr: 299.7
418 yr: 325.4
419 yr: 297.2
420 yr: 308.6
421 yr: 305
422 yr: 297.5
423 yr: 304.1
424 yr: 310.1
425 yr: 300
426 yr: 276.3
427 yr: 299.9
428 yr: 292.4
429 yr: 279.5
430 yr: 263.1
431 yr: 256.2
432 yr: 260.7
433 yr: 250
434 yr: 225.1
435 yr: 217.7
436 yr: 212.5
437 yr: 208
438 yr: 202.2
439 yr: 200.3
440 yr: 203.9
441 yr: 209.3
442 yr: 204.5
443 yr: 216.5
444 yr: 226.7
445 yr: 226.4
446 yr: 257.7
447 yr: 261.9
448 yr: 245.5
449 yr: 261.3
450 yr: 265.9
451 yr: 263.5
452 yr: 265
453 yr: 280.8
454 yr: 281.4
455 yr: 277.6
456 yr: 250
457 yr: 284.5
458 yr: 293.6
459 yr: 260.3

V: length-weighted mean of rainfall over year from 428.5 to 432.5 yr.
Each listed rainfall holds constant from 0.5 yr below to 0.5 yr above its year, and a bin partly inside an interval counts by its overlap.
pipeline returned 265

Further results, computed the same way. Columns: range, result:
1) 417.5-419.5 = 311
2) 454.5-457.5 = 271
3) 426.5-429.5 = 291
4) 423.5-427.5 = 297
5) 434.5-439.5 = 208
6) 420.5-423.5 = 302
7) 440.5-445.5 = 217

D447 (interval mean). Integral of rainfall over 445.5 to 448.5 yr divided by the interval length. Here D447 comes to 255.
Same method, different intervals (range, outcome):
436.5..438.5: 205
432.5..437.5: 223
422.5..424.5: 307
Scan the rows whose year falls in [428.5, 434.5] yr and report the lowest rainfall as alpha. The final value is 225.1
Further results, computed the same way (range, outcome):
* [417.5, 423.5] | 297.2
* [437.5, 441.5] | 200.3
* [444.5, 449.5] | 226.4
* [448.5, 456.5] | 250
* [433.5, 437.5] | 208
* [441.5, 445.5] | 204.5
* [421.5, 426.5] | 276.3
